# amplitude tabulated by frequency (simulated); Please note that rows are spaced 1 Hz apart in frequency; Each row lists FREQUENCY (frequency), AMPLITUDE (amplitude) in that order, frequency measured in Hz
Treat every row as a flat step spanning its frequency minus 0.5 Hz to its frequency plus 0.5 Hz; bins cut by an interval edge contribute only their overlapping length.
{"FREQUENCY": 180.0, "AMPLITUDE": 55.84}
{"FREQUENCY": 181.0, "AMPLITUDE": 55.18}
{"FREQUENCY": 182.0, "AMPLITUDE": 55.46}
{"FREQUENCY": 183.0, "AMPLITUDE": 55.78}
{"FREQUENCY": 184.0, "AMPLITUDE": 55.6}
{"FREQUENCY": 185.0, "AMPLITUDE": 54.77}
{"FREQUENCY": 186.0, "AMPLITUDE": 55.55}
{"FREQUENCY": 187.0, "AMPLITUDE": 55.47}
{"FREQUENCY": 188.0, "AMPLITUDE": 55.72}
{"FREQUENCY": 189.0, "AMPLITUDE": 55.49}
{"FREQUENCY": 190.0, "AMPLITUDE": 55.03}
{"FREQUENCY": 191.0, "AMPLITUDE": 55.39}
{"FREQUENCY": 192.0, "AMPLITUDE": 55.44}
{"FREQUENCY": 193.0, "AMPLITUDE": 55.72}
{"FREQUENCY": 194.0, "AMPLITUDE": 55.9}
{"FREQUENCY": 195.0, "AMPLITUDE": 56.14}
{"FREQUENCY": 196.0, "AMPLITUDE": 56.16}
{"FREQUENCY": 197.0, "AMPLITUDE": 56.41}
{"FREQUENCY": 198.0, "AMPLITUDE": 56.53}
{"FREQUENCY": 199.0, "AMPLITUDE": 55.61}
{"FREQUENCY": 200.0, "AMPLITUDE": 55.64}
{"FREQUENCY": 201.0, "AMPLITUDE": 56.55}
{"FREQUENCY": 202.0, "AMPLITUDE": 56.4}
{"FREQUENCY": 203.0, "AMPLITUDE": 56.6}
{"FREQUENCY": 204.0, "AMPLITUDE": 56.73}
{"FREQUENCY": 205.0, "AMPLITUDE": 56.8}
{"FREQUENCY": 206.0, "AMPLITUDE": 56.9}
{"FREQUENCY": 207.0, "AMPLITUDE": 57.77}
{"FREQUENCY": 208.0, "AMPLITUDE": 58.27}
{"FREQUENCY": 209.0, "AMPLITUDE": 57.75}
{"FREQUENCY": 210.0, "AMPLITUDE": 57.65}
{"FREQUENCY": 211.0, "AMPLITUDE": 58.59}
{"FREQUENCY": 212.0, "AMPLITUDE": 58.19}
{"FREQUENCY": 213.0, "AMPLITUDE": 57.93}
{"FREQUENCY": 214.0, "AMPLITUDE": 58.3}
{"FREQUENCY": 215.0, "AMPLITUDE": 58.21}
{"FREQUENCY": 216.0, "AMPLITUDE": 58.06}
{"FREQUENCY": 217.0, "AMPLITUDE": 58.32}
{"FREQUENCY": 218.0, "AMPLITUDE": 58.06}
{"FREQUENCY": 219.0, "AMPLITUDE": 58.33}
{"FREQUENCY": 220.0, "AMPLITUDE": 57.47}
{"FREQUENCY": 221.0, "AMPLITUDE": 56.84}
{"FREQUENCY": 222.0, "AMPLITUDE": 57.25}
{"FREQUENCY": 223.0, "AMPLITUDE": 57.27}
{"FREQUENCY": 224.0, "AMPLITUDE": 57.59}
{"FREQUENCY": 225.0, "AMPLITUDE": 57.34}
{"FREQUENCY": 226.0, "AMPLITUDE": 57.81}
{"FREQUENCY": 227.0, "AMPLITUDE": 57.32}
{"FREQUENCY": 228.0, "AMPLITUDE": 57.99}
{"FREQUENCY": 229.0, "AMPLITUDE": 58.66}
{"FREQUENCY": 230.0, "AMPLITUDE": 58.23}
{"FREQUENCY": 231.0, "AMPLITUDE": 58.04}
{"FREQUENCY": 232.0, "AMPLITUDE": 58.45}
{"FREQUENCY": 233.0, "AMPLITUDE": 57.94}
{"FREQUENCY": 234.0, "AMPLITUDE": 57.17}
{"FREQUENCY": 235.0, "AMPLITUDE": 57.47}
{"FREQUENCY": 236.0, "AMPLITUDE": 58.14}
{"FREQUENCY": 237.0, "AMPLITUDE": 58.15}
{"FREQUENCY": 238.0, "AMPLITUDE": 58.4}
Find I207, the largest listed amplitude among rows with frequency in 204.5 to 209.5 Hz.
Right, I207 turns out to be 58.27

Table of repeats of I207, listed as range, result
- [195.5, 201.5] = 56.55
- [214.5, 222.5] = 58.33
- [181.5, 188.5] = 55.78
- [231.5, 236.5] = 58.45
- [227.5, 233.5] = 58.66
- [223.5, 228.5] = 57.99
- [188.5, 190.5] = 55.49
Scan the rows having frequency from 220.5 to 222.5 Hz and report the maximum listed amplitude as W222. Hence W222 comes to 57.25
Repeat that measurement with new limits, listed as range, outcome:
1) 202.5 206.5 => 56.9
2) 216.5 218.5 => 58.32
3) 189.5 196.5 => 56.16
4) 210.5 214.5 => 58.59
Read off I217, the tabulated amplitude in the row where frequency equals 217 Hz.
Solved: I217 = 58.32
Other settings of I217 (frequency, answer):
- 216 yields 58.06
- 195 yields 56.14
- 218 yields 58.06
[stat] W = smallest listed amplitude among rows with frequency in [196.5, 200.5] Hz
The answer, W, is 55.61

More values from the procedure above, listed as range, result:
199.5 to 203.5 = 55.64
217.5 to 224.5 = 56.84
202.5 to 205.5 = 56.6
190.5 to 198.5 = 55.39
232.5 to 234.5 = 57.17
